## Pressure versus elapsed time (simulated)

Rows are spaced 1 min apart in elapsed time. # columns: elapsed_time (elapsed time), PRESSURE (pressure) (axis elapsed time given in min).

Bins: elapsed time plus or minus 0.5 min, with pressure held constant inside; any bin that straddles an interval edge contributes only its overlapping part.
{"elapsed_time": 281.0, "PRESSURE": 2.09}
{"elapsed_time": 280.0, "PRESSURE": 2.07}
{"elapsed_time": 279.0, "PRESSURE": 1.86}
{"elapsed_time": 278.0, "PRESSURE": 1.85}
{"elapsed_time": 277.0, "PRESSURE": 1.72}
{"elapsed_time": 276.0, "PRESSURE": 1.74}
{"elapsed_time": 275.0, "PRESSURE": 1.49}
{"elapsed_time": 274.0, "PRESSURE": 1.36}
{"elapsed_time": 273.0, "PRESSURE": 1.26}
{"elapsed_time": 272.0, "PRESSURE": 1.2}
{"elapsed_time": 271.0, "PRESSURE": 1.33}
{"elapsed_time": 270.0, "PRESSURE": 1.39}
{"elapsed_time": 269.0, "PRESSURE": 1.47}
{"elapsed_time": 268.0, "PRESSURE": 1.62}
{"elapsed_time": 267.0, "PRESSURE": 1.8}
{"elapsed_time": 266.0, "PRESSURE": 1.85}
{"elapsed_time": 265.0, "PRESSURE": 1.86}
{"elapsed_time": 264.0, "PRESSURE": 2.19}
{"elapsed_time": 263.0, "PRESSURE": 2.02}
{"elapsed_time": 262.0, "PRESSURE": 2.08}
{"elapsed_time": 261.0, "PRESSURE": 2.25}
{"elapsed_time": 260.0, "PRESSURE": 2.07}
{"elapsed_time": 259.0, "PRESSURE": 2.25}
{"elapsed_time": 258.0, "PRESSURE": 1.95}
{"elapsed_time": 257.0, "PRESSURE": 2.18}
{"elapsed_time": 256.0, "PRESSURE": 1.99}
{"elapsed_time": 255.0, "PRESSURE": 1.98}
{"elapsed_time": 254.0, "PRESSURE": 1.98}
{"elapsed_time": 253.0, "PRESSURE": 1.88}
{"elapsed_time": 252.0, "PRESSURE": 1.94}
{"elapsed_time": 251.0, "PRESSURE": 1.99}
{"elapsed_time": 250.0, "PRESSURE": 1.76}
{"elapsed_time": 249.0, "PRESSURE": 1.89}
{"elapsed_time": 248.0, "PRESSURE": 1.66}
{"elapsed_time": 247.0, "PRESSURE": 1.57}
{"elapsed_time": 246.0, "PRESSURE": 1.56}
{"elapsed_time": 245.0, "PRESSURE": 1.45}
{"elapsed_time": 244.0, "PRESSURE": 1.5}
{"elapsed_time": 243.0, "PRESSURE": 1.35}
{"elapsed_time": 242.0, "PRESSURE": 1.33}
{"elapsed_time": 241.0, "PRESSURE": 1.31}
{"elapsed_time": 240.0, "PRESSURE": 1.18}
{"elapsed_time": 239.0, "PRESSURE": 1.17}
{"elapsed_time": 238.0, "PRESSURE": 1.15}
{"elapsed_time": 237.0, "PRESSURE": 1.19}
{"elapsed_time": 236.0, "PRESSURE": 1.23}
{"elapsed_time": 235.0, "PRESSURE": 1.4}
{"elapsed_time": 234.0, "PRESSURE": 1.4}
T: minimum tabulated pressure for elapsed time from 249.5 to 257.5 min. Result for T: 1.76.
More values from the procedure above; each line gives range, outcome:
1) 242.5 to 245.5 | 1.35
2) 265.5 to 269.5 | 1.47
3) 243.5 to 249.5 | 1.45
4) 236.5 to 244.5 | 1.15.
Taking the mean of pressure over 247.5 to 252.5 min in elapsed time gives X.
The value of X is 1.85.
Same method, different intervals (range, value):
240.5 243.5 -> 1.33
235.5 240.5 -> 1.18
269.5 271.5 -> 1.36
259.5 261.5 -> 2.16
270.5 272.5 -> 1.27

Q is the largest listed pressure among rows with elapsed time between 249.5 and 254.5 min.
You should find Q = 1.99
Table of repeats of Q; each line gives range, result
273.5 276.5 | 1.74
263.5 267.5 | 2.19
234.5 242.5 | 1.4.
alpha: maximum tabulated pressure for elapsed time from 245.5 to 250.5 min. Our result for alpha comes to 1.89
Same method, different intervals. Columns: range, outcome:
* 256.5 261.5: 2.25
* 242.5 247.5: 1.57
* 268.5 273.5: 1.47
